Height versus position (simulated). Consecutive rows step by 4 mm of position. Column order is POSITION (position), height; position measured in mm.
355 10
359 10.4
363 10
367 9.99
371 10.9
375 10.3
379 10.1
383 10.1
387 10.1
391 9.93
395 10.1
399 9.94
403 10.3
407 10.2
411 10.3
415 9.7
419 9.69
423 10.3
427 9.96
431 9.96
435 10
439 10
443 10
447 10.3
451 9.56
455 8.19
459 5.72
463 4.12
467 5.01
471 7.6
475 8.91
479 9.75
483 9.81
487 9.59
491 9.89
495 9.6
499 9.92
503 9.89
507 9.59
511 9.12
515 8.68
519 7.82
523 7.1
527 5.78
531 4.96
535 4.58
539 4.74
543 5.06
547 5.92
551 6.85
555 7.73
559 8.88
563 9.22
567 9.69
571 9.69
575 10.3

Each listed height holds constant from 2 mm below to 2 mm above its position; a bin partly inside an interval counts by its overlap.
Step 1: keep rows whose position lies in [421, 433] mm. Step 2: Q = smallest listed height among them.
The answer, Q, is 9.96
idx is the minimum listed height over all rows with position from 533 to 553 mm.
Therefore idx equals 4.58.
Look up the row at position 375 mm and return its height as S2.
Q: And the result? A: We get 10.3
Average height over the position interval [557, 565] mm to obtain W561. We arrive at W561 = 9.05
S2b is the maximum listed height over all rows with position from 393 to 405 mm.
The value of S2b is 10.3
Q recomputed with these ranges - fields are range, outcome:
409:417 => 9.7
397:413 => 9.94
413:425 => 9.69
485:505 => 9.59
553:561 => 7.73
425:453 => 9.56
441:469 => 4.12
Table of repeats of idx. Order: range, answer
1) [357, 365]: 10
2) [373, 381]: 10.1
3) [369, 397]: 9.93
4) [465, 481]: 5.01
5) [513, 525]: 7.1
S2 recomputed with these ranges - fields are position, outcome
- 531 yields 4.96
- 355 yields 10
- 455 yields 8.19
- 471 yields 7.6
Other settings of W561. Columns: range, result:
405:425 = 10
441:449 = 10.2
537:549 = 5.24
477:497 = 9.73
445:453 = 9.93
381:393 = 10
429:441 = 9.99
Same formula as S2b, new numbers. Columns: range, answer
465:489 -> 9.81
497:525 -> 9.92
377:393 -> 10.1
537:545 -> 5.06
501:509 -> 9.89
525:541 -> 5.78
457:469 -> 5.72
